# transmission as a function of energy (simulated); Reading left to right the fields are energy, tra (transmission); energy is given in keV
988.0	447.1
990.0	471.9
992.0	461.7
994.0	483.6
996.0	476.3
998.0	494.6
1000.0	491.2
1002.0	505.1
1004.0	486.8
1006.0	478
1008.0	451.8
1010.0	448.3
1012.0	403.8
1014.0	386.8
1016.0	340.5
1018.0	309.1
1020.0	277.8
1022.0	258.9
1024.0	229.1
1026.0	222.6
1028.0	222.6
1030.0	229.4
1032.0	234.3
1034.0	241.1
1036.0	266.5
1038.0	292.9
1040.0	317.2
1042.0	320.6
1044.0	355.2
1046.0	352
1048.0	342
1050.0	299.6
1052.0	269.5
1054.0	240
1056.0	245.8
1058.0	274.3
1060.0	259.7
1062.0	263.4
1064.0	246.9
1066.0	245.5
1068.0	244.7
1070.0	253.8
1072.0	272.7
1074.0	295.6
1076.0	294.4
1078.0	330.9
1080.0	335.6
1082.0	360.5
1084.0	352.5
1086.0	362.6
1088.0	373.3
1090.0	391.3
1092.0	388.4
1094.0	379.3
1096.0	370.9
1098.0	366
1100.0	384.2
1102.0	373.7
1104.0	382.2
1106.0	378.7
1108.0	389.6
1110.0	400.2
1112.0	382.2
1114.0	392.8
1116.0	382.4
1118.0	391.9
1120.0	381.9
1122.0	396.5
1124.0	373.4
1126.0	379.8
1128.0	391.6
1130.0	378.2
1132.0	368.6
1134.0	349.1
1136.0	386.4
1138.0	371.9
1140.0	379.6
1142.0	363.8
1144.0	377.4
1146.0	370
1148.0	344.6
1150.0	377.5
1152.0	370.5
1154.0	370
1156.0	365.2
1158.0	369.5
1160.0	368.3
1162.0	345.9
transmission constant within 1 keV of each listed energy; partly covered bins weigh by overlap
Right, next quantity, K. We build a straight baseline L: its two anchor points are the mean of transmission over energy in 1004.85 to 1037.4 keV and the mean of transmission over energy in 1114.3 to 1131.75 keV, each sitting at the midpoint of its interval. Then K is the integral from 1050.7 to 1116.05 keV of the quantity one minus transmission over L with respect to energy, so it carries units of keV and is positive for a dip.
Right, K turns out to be 5.3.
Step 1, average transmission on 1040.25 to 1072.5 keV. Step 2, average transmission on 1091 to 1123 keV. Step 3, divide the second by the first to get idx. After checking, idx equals 1.4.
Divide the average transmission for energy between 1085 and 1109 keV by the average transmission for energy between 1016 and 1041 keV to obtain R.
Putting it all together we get 1.4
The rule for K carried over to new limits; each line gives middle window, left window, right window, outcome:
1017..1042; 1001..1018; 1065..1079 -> 7.8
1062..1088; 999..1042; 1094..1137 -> 4.4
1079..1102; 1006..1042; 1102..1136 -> -0.6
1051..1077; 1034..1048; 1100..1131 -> 5.7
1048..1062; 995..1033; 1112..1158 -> 3.7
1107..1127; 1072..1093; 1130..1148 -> -1.5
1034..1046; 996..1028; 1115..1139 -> 2.3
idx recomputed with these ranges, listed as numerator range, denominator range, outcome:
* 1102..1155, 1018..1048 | 1.37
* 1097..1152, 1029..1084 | 1.32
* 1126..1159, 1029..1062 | 1.31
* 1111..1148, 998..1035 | 1.08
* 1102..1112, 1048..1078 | 1.43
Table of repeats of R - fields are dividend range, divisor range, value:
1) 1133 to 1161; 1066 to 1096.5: 1.12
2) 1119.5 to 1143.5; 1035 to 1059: 1.26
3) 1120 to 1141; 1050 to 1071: 1.47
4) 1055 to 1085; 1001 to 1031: 0.81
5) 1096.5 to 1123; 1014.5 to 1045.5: 1.39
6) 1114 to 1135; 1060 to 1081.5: 1.36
